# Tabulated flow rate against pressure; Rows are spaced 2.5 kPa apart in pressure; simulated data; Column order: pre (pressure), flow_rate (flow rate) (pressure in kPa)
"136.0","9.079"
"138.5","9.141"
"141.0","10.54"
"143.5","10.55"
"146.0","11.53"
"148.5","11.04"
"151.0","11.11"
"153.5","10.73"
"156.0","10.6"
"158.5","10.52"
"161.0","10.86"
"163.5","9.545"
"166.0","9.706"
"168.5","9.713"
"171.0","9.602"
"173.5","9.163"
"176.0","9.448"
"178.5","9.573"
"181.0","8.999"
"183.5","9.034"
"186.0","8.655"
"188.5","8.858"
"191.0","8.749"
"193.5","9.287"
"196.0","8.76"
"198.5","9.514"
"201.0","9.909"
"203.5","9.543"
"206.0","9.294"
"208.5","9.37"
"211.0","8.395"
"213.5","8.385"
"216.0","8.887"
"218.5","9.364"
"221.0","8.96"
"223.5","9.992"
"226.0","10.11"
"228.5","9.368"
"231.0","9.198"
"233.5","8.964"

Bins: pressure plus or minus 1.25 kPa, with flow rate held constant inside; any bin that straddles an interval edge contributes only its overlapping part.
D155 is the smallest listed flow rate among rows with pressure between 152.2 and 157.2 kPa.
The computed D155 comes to 10.6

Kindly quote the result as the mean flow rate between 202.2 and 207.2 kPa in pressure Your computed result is 9.42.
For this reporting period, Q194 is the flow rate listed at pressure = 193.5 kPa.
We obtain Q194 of 9.287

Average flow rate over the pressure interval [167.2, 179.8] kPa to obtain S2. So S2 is 9.5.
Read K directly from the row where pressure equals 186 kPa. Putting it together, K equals 8.655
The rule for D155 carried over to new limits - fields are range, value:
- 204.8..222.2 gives 8.385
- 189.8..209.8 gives 8.749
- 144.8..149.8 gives 11.04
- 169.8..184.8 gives 8.999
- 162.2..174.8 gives 9.163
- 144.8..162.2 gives 10.52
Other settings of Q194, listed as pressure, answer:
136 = 9.079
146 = 11.53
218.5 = 9.364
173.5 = 9.163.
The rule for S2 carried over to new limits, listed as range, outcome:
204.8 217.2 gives 8.86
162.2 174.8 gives 9.55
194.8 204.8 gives 9.43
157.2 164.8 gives 10.3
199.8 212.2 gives 9.3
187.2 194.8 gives 8.96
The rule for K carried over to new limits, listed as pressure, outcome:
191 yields 8.749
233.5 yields 8.964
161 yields 10.86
